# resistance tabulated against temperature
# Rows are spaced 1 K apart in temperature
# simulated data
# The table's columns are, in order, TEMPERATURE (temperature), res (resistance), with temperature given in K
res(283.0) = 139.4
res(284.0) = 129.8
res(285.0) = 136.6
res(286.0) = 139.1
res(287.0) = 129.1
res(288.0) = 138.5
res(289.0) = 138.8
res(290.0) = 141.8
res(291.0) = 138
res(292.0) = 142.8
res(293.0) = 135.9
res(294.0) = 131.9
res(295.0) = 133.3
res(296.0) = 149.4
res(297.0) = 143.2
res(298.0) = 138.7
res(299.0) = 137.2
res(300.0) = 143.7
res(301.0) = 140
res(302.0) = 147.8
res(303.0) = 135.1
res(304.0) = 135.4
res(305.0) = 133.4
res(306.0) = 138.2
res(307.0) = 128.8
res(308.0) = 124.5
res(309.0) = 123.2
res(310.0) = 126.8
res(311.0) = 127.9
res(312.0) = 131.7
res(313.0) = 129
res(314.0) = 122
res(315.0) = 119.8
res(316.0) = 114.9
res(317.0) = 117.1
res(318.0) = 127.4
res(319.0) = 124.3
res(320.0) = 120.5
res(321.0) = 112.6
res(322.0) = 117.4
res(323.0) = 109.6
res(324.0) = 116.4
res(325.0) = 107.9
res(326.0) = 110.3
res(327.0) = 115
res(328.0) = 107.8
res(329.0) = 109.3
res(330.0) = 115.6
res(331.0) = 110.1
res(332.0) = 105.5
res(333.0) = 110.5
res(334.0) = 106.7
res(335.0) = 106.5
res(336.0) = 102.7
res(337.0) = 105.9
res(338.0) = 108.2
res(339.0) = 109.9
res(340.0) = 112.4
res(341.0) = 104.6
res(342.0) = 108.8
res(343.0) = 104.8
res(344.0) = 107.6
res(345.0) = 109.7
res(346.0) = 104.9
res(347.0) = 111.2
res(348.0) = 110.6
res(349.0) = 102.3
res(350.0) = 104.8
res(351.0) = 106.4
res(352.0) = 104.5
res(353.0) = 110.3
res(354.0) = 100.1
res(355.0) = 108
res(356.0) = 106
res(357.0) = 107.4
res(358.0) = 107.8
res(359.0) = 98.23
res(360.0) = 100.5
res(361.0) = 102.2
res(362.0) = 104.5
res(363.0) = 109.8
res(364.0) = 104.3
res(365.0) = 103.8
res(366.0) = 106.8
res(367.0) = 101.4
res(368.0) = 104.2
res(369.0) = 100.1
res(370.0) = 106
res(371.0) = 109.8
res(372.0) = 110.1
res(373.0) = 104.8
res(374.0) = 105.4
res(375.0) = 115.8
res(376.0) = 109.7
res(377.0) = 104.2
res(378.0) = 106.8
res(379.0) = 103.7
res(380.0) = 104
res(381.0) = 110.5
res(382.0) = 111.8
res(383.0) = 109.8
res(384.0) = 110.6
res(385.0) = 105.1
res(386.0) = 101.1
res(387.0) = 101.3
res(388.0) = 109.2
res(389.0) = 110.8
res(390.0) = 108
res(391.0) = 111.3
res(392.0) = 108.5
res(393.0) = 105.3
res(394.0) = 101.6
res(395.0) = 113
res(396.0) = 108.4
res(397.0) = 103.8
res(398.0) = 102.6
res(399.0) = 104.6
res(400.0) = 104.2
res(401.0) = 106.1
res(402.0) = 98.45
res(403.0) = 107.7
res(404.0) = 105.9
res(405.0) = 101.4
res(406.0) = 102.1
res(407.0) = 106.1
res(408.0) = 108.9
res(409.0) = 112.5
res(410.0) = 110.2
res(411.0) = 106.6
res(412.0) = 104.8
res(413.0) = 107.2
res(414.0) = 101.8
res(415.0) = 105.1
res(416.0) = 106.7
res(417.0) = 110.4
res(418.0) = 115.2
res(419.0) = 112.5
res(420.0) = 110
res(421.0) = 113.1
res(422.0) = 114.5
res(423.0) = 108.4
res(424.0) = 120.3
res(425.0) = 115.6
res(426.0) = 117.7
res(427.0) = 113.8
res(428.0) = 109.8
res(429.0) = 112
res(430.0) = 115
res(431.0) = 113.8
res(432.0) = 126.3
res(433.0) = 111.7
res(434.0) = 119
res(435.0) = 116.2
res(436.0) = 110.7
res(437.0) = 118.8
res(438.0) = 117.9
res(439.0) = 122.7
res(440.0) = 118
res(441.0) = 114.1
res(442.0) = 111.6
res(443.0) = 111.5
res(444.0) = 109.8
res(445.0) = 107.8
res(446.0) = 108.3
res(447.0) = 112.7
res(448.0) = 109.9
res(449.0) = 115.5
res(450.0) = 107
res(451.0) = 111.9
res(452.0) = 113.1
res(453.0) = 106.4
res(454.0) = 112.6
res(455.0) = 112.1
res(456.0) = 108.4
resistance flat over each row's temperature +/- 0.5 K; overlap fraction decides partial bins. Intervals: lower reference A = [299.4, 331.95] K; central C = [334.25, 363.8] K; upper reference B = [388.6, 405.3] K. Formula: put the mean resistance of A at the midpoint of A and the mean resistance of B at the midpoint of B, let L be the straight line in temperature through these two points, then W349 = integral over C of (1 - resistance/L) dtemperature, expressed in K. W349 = 2.5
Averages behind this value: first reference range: 123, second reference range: 106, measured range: 106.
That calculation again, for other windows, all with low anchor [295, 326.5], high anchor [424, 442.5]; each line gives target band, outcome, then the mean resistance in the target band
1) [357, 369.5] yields 1.92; 104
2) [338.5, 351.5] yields 1.76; 108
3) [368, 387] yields 2.24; 107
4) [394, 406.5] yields 1.51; 105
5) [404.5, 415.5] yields 1.13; 106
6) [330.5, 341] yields 1.47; 108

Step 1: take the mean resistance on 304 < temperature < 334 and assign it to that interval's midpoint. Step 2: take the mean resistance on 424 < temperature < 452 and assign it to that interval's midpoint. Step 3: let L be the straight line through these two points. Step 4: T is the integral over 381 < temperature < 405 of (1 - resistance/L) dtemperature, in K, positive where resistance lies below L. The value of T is 2.0 K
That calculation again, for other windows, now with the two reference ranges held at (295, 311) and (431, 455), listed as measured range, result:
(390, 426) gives 3.37 K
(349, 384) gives 5.51 K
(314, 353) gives 6.06 K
